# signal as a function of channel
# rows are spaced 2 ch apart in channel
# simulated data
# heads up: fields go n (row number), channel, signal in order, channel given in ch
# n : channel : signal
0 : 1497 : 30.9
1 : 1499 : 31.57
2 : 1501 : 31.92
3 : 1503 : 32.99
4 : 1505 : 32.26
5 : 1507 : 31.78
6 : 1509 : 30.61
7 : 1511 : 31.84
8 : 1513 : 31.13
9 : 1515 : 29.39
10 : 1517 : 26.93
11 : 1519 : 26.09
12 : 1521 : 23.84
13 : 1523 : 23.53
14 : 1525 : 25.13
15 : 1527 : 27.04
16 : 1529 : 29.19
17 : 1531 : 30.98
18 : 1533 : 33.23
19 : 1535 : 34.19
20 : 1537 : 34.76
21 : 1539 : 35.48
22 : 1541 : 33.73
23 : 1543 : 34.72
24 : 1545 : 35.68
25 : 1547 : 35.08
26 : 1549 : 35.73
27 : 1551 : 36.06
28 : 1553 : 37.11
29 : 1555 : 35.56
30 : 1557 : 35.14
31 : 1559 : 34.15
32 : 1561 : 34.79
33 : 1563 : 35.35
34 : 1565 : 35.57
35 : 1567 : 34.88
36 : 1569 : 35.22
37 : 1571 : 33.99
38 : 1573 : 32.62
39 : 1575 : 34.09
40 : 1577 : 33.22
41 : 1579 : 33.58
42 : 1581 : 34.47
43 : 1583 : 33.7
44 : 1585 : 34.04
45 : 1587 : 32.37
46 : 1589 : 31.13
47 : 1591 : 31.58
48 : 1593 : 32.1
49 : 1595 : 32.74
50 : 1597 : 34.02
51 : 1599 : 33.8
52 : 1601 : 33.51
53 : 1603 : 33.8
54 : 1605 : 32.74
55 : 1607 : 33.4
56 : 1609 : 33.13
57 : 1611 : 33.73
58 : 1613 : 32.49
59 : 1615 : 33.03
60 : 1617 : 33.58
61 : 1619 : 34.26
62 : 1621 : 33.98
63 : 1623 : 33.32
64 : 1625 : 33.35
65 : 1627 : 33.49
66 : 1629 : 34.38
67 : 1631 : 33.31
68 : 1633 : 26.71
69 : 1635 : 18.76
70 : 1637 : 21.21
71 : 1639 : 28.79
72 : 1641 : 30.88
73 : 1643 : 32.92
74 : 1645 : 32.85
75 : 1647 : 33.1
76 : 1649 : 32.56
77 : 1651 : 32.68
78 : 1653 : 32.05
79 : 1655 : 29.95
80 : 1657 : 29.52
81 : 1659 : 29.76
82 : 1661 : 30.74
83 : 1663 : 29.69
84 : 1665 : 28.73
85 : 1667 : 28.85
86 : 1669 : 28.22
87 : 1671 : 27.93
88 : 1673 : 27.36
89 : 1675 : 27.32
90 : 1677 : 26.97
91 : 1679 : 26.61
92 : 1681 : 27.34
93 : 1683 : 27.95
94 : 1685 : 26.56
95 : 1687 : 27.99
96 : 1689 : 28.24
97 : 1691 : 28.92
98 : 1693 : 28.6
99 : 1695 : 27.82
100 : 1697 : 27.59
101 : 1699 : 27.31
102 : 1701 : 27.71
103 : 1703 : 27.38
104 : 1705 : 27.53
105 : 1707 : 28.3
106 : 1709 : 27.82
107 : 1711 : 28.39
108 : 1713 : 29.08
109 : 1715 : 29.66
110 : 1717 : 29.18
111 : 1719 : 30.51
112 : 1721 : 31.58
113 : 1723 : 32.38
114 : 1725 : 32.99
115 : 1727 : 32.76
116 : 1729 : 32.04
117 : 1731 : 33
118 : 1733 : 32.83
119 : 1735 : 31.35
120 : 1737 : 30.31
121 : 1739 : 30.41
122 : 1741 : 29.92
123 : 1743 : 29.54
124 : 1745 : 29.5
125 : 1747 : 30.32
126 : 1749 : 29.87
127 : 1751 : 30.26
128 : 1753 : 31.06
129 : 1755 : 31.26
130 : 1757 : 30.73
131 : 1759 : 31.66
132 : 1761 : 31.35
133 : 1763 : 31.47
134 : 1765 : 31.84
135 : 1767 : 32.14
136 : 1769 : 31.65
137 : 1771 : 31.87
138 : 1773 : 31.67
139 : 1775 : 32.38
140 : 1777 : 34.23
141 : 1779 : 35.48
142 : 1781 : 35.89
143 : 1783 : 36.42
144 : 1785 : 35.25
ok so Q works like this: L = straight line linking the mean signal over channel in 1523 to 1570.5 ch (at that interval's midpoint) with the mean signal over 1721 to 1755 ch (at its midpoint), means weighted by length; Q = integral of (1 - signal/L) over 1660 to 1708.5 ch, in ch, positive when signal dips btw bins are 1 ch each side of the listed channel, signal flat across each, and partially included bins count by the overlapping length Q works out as 5.9 ch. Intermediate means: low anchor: 33.6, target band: 28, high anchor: 31.2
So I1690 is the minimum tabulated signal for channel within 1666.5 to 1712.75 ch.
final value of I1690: 26.56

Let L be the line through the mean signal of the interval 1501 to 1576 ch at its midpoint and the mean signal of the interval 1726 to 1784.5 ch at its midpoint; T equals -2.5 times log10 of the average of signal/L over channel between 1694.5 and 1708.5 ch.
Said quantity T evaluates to 0.16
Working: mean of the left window 32.4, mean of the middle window 27.7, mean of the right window 31.9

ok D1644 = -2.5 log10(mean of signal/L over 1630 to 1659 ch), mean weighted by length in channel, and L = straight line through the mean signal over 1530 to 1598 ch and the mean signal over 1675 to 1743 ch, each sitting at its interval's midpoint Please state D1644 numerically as 0.063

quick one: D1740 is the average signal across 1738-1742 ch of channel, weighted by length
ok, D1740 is 30.2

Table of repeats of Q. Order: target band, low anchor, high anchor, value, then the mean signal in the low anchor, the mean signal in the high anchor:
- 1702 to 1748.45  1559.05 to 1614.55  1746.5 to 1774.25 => 2.1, 33.6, 31.3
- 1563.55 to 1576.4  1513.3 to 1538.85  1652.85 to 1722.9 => -2.5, 29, 28.6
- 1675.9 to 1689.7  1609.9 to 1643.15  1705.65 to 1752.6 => 1.5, 31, 30.5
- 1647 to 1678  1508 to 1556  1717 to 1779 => 1.9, 31.5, 31.5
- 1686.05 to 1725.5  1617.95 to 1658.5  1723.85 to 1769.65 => 2.8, 30.9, 31.2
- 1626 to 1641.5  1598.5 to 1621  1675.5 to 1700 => 1.6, 33.4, 27.7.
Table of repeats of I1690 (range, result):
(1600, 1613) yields 32.49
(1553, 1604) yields 31.13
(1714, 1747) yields 29.18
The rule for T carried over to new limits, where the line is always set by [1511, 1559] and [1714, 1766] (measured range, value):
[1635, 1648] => 0.083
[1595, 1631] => -0.067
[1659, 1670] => 0.073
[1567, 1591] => -0.062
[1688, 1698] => 0.110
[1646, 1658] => -0.009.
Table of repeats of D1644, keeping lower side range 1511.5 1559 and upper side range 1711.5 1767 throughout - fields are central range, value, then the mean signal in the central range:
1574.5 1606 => -0.05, 33.2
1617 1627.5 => -0.07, 33.7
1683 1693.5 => 0.12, 28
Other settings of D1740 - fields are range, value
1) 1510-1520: 29.1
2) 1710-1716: 29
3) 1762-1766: 31.7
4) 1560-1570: 35.2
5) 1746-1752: 30.2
